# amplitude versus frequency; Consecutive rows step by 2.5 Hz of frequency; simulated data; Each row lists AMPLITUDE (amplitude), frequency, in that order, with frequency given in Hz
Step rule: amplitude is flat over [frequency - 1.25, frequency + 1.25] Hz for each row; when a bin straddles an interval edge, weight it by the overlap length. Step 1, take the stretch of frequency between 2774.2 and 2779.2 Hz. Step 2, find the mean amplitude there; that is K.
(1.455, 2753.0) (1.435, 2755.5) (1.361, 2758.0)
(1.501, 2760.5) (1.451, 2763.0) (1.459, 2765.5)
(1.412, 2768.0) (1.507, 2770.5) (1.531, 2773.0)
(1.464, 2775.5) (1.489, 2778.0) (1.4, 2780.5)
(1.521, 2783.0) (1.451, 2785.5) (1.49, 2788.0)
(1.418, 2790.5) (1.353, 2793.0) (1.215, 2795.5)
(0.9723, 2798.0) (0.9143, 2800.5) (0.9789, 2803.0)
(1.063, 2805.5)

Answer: 1.48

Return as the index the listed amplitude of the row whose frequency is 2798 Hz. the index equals 0.9723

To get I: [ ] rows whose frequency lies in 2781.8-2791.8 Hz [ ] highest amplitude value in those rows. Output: 1.521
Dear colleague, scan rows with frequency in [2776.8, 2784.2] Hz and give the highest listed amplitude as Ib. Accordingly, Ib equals 1.521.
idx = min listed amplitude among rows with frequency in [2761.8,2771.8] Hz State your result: 1.412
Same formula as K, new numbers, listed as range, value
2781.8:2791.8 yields 1.47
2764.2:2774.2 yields 1.48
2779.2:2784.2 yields 1.46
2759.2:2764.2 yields 1.48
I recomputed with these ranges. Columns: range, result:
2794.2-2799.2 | 1.215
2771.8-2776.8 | 1.531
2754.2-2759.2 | 1.435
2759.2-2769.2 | 1.501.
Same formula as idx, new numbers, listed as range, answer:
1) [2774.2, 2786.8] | 1.4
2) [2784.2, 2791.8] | 1.418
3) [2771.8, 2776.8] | 1.464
